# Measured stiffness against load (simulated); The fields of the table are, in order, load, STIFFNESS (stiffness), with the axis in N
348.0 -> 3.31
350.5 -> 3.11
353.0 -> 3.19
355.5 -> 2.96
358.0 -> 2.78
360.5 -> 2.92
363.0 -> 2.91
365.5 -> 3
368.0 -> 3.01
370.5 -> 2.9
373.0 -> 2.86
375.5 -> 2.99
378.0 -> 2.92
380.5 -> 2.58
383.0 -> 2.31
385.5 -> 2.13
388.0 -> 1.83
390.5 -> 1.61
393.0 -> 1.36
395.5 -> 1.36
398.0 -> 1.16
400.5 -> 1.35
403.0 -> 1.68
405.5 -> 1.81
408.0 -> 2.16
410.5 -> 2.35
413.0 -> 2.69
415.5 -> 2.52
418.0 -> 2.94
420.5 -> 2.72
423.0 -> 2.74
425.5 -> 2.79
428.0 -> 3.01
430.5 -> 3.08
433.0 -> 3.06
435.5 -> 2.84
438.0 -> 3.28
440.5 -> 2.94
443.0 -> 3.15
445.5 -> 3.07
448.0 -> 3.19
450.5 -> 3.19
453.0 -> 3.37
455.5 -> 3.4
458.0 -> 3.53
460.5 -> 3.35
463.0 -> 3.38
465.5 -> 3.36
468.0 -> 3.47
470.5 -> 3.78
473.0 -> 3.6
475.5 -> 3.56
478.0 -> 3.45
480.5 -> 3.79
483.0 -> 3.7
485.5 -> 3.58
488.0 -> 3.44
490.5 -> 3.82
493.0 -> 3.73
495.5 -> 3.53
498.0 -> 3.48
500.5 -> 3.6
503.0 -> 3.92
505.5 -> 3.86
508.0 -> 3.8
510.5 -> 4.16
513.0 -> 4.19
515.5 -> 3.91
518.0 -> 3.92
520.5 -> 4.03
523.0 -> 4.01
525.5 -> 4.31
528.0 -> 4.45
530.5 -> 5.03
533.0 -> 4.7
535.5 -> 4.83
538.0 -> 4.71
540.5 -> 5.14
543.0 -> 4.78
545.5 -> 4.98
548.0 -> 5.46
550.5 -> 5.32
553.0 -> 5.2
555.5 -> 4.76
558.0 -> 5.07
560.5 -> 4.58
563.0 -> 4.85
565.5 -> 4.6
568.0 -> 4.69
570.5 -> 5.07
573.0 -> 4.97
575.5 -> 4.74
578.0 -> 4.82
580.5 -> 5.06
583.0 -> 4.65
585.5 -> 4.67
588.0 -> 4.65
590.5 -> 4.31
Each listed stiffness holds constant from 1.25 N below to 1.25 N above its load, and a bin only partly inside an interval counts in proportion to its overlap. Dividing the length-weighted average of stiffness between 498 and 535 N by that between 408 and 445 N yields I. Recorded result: 1.45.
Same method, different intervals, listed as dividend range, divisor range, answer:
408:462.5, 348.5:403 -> 1.23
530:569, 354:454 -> 1.90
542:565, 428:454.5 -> 1.60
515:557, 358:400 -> 1.99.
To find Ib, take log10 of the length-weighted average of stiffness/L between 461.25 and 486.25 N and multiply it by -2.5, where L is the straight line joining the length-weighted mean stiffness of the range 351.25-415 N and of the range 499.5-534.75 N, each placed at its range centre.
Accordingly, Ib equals 0.00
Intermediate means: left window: 2.36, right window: 4.15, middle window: 3.56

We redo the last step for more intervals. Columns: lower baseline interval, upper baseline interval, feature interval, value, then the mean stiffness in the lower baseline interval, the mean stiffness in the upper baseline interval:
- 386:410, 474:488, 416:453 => -0.206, 1.63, 3.6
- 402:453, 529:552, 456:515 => 0.071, 2.78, 4.99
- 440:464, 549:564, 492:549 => 0.030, 3.27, 4.97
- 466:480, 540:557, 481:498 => 0.078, 3.57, 5.09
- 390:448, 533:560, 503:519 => 0.083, 2.45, 5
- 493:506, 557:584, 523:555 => -0.131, 3.67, 4.83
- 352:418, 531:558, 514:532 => 0.098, 2.37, 4.99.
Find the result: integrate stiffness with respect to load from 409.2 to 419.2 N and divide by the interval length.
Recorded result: 2.62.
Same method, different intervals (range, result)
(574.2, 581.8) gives 4.87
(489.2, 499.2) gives 3.64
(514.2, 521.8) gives 3.96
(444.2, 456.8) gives 3.24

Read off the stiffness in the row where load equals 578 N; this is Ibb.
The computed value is 4.82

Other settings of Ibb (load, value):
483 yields 3.7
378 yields 2.92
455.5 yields 3.4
